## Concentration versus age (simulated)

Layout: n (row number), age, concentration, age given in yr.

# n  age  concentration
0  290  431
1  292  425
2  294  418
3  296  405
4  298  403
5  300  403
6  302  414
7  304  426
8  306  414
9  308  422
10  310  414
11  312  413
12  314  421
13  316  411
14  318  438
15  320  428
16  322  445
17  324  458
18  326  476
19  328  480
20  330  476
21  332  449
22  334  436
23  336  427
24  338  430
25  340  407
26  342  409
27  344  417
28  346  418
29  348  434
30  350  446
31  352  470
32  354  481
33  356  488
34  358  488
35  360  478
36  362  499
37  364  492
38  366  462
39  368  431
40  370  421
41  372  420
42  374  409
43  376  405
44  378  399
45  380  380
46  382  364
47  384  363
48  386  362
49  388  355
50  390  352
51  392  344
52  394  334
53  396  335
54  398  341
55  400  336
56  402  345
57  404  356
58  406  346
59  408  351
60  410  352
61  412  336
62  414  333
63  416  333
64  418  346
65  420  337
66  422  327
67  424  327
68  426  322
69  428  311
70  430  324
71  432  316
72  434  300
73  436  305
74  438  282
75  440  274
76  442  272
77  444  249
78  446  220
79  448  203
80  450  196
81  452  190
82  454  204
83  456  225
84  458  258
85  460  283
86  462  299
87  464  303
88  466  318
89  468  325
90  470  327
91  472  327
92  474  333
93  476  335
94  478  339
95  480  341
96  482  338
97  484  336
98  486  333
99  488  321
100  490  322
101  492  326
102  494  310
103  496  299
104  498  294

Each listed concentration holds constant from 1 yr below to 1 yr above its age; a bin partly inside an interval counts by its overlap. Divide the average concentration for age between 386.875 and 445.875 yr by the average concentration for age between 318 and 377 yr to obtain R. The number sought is 0.72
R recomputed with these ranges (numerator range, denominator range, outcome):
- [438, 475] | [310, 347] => 0.61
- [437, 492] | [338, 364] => 0.63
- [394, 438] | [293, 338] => 0.77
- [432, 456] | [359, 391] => 0.60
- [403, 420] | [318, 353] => 0.78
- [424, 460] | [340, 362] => 0.58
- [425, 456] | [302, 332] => 0.60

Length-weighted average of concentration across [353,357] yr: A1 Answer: 484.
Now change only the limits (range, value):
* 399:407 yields 346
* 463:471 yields 318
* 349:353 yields 458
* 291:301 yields 411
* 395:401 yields 337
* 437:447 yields 259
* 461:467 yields 307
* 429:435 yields 313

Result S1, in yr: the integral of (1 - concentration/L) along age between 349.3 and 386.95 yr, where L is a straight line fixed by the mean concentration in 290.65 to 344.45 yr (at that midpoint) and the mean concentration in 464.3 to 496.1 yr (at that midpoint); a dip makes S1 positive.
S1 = -3.52 yr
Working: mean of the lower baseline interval 428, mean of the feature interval 435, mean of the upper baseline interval 327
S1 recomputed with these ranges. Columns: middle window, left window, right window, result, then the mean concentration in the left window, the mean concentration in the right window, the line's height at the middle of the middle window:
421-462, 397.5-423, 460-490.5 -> 7.84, 341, 325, 334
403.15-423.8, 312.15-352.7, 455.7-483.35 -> 1.32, 438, 313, 364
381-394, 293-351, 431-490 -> 0.27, 429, 289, 363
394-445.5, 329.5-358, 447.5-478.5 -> 2.67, 443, 279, 339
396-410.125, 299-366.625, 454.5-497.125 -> 1.25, 443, 313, 379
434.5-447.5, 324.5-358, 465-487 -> 3.47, 448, 332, 362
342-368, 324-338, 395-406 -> -2.83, 455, 343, 417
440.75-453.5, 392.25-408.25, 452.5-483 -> 3.75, 343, 302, 314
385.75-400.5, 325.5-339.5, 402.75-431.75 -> 0.96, 451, 335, 368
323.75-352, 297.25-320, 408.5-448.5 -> -3.70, 417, 305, 390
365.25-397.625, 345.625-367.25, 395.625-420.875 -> 2.14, 470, 342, 408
